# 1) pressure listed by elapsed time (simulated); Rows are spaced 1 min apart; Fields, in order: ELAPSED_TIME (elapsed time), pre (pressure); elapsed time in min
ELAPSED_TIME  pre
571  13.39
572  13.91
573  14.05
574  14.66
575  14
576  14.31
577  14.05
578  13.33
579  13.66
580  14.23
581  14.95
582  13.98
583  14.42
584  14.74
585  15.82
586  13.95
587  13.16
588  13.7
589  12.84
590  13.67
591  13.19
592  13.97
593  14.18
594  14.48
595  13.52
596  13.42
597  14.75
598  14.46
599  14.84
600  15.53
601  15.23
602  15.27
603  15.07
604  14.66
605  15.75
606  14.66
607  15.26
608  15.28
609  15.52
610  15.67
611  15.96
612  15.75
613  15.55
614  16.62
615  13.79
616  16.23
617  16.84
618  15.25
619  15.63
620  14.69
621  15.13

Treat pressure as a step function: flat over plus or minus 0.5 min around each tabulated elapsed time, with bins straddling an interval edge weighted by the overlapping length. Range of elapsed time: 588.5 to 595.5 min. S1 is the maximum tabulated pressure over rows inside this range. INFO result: 14.48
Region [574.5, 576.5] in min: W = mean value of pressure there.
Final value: 14.2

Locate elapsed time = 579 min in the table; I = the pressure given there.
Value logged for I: 13.66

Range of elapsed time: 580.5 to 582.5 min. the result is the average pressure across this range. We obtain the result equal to 14.5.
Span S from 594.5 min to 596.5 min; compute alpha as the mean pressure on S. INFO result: 13.5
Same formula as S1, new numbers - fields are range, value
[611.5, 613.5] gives 15.75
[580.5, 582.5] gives 14.95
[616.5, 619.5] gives 16.84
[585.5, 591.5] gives 13.95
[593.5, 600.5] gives 15.53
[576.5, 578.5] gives 14.05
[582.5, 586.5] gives 15.82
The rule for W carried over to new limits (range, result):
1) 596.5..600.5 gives 14.9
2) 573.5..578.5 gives 14.1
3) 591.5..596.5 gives 13.9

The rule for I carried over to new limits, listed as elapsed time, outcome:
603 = 15.07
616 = 16.23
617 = 16.84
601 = 15.23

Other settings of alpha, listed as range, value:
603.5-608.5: 15.1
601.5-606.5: 15.1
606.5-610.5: 15.4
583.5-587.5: 14.4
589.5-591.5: 13.4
